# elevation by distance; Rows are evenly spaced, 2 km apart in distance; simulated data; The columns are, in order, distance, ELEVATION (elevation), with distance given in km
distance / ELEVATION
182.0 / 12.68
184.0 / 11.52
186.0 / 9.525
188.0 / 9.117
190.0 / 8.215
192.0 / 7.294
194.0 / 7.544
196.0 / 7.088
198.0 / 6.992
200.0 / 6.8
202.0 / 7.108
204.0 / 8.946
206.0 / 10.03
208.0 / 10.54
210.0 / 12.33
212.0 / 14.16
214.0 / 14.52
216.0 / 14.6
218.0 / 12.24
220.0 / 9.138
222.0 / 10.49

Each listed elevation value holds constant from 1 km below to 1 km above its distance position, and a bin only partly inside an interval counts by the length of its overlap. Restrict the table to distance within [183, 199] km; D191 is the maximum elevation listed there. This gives 11.52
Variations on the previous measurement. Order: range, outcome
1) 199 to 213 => 14.16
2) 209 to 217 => 14.6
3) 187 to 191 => 9.117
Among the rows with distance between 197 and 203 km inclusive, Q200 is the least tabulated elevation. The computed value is 6.8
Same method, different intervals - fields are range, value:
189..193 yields 7.294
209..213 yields 12.33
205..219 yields 10.03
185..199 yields 6.992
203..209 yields 8.946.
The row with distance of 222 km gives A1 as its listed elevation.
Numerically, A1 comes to 10.49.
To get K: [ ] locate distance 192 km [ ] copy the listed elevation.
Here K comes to 7.294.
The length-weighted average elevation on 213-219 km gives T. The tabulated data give 13.8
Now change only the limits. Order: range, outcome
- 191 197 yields 7.31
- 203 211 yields 10.5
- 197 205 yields 7.46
